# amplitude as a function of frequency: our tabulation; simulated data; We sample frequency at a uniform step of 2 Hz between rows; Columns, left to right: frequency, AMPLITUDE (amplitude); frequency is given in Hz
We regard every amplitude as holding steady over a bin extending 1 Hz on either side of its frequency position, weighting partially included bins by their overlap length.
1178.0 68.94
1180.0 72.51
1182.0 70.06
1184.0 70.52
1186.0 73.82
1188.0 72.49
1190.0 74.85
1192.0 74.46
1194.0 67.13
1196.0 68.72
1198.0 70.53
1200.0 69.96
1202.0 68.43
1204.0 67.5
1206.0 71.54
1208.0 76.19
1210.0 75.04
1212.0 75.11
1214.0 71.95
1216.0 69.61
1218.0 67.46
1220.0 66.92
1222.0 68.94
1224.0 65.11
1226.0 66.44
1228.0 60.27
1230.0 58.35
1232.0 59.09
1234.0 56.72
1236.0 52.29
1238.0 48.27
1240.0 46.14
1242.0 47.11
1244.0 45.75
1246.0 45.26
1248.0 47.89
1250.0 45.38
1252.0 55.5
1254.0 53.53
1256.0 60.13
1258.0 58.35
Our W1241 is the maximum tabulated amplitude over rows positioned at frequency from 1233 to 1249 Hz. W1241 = 56.72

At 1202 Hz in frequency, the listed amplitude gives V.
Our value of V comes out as 68.43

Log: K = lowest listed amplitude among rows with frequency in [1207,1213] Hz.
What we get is 75.04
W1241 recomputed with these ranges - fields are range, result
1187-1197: 74.85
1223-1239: 66.44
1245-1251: 47.89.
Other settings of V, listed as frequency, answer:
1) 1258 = 58.35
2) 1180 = 72.51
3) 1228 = 60.27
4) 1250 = 45.38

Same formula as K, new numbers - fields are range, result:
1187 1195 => 67.13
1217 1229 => 60.27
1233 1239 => 48.27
